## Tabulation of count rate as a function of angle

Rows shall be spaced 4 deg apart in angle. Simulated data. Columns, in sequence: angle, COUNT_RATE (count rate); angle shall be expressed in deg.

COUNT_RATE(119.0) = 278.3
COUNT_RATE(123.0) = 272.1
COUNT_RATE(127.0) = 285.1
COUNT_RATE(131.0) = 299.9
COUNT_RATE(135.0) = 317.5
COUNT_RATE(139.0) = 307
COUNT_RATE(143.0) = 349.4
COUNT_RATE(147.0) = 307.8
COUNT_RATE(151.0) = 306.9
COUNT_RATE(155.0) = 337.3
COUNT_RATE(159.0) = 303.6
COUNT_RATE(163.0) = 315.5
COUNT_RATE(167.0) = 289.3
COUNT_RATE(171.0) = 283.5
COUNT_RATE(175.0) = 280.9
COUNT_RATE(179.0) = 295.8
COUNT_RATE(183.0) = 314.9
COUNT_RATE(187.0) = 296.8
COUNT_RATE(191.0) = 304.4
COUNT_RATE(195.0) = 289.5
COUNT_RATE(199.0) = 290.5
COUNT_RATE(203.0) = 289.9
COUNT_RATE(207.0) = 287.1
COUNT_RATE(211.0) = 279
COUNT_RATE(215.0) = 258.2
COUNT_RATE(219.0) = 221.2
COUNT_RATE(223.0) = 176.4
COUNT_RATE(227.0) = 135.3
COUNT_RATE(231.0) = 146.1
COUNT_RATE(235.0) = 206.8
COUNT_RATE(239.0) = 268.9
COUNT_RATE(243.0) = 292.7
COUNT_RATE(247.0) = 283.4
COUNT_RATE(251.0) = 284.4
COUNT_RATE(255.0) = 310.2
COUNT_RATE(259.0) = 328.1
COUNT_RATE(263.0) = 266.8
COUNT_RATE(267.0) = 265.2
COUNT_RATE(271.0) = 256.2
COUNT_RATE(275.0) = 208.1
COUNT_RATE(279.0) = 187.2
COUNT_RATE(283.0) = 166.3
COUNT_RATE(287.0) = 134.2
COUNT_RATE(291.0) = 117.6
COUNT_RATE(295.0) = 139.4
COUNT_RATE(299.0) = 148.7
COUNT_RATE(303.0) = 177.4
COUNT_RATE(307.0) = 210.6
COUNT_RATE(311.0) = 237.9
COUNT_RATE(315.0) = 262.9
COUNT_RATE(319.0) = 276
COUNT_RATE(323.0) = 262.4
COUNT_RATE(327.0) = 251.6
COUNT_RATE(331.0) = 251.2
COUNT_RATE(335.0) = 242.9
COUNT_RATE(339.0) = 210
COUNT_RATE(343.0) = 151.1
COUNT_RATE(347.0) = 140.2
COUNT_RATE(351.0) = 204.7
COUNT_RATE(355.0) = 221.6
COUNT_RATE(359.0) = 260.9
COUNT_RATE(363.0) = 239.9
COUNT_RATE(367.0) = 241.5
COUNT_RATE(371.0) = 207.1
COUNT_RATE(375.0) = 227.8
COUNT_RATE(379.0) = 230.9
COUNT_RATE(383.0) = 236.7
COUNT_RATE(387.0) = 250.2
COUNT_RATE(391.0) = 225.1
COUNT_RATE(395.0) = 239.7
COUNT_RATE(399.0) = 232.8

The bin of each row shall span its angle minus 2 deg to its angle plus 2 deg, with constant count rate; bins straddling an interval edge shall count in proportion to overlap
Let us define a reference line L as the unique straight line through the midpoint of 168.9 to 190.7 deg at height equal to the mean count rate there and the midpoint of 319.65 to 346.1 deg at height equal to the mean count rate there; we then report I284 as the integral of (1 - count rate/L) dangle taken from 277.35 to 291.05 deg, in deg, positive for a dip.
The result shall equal 5.2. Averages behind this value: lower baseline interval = 295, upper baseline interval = 227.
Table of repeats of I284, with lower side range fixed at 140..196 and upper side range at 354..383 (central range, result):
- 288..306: 7.7 deg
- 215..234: 7.0 deg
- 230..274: 1.5 deg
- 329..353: 4.3 deg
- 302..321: 1.3 deg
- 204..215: 0.4 deg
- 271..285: 3.6 deg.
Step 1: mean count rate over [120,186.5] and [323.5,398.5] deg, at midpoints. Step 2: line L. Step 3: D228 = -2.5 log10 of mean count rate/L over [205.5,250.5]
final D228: 0.18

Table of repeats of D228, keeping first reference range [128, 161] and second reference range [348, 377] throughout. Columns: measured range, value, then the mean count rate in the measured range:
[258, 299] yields 0.286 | 201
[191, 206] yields 0.005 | 292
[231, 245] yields 0.152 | 240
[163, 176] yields 0.056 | 290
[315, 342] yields -0.028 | 246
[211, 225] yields 0.248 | 227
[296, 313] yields 0.293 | 190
